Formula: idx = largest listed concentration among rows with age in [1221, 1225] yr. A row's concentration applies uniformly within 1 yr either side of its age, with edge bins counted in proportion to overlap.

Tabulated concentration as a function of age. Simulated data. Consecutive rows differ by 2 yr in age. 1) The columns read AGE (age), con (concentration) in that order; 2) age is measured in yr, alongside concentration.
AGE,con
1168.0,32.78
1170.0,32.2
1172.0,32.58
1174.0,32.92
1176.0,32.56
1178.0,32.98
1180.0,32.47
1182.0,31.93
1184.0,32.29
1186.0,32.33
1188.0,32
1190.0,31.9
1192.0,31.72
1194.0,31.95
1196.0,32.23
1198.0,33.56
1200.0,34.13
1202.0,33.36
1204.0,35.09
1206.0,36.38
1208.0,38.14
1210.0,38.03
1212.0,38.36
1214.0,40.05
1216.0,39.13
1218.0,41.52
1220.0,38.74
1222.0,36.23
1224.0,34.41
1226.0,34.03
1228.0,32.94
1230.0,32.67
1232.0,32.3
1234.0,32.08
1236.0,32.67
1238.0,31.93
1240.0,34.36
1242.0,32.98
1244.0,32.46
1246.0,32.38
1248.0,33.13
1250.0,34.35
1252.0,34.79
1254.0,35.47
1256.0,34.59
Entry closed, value 36.23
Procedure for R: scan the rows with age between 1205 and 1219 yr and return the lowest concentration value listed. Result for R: 36.38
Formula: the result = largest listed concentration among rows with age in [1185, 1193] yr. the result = 32.33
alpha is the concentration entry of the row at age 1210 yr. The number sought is 38.03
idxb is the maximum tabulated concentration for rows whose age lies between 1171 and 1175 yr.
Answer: 32.92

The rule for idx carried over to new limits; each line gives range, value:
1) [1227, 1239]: 32.94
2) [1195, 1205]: 35.09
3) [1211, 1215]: 40.05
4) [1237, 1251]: 34.36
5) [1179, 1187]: 32.47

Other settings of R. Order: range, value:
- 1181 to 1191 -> 31.9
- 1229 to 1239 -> 31.93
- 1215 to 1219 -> 39.13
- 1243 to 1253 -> 32.38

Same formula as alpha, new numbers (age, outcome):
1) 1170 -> 32.2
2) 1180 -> 32.47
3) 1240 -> 34.36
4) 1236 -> 32.67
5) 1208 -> 38.14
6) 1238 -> 31.93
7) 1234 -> 32.08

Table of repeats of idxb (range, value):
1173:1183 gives 32.98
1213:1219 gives 41.52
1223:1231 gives 34.41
